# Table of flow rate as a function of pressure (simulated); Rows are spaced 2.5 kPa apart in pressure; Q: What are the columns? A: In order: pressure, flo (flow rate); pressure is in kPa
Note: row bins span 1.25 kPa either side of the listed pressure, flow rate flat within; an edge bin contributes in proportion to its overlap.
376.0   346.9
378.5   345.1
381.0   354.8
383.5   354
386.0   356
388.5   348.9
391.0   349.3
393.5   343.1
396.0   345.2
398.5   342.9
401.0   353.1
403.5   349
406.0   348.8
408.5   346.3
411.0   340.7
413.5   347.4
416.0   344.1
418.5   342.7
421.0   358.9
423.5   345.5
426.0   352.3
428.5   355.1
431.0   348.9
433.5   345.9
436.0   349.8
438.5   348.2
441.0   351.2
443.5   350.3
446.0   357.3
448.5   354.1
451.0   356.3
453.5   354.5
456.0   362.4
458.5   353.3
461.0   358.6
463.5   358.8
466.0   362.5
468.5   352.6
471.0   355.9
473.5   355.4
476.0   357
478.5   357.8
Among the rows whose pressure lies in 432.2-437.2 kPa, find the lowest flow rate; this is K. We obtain 345.9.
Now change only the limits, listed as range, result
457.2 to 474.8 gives 352.6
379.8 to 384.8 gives 354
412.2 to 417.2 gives 344.1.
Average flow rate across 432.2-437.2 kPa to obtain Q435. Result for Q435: 348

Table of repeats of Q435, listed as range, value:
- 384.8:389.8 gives 352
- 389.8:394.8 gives 346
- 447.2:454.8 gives 355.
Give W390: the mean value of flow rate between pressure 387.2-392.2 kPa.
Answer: 349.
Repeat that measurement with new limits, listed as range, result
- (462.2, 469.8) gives 358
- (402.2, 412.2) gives 346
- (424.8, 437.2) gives 350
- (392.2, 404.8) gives 347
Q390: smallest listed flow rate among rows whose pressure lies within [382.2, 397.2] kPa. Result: 343.1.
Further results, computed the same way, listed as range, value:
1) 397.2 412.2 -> 340.7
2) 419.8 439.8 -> 345.5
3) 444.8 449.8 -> 354.1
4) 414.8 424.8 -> 342.7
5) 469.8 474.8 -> 355.4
